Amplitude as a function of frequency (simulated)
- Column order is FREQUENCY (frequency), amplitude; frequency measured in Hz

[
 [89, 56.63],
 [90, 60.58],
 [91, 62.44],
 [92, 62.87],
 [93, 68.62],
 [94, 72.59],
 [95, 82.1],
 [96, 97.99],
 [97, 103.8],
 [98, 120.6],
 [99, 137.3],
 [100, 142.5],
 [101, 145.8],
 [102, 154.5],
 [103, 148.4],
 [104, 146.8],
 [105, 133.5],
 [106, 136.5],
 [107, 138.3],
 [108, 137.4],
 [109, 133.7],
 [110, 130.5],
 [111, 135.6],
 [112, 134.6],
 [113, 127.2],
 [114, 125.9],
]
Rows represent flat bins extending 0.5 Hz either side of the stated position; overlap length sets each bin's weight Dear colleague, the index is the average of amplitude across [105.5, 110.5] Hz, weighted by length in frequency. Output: 135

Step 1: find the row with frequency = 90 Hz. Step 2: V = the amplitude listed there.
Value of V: 60.58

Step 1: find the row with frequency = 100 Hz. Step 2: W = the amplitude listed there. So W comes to 142.5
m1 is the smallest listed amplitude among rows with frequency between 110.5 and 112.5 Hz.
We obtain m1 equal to 134.6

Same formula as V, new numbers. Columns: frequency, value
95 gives 82.1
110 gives 130.5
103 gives 148.4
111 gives 135.6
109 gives 133.7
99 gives 137.3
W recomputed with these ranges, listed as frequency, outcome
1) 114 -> 125.9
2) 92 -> 62.87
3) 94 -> 72.59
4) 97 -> 103.8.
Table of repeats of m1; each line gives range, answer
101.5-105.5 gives 133.5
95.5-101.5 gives 97.99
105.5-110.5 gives 130.5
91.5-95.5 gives 62.87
